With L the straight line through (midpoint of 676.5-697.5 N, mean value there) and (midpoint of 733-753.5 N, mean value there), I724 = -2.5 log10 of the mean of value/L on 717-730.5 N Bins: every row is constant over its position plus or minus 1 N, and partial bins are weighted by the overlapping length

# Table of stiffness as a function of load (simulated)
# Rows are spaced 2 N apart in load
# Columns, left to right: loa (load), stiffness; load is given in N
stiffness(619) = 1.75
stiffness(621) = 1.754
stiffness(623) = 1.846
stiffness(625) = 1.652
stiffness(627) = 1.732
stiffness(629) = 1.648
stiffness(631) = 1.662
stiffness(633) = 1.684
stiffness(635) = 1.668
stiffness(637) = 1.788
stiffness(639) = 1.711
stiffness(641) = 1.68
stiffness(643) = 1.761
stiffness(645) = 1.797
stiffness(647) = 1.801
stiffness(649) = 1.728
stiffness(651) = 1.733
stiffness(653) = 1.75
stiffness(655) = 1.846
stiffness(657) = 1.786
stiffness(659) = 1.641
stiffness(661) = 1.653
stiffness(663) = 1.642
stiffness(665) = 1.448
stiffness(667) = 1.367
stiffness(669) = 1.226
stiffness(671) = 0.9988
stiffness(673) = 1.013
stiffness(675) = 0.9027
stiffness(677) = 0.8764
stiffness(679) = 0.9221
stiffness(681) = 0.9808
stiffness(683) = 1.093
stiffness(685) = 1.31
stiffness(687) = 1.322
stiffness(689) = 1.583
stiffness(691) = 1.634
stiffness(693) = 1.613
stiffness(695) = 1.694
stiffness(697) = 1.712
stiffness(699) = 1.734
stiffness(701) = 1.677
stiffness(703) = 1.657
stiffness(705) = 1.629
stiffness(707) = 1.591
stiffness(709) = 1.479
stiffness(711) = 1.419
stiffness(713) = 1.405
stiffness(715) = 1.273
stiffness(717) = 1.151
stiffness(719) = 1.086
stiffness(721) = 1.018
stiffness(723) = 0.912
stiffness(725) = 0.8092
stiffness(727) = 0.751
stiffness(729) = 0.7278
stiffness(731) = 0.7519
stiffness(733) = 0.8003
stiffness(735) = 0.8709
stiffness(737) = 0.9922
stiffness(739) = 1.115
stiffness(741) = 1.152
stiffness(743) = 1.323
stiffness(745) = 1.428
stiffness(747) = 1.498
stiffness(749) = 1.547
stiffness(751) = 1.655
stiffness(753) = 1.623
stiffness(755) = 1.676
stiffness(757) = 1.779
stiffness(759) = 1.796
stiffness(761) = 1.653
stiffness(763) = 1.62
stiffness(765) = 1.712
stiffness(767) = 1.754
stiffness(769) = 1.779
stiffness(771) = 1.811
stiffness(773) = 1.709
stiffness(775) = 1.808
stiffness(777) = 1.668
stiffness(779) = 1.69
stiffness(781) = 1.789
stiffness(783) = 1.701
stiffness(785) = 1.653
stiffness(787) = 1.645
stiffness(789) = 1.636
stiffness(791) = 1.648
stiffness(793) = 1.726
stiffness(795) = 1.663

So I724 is 0.41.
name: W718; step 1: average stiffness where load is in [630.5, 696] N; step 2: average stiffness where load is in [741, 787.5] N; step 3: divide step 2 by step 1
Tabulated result 1.1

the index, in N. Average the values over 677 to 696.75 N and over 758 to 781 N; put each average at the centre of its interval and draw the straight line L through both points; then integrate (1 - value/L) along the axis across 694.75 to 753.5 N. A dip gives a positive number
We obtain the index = 9.0 N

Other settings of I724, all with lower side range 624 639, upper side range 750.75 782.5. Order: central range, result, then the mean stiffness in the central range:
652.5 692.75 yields 0.251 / 1.35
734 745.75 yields 0.443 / 1.14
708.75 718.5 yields 0.279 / 1.32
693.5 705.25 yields 0.014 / 1.68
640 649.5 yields -0.038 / 1.75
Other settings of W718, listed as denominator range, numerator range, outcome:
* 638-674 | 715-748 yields 0.65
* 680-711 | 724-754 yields 0.75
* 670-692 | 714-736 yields 0.80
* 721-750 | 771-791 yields 1.63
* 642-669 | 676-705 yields 0.85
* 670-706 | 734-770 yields 1.11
